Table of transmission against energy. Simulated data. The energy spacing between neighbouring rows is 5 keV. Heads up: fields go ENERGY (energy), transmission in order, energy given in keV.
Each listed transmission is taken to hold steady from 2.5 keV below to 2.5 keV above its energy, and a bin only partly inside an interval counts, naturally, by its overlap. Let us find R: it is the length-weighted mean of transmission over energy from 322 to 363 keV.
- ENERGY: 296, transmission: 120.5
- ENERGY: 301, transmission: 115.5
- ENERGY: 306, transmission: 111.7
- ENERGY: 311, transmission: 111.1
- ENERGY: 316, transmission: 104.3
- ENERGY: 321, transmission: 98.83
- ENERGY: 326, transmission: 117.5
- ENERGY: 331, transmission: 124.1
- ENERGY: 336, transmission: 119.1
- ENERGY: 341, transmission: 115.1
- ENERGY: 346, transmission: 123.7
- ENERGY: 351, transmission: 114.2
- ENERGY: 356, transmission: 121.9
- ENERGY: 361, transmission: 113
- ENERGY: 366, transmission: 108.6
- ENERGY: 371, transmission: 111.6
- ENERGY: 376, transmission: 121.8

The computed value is 118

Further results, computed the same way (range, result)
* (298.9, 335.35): 112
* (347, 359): 119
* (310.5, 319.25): 106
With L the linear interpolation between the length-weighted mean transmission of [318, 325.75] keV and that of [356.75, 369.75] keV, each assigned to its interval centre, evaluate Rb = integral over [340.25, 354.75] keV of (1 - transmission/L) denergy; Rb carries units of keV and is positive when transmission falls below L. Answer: -1.2 keV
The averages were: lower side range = 105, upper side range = 112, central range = 118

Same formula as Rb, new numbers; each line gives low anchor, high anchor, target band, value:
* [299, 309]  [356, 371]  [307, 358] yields -0.8 keV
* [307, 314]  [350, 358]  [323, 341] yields -0.7 keV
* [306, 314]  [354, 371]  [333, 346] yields -0.7 keV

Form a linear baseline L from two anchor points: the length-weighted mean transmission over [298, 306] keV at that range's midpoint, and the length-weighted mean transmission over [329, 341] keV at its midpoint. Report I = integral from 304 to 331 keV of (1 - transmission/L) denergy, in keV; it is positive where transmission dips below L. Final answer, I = 1.7 keV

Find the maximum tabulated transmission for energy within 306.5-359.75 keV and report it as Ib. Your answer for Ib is 124.1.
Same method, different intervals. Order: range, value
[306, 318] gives 111.7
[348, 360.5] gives 121.9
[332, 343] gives 119.1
